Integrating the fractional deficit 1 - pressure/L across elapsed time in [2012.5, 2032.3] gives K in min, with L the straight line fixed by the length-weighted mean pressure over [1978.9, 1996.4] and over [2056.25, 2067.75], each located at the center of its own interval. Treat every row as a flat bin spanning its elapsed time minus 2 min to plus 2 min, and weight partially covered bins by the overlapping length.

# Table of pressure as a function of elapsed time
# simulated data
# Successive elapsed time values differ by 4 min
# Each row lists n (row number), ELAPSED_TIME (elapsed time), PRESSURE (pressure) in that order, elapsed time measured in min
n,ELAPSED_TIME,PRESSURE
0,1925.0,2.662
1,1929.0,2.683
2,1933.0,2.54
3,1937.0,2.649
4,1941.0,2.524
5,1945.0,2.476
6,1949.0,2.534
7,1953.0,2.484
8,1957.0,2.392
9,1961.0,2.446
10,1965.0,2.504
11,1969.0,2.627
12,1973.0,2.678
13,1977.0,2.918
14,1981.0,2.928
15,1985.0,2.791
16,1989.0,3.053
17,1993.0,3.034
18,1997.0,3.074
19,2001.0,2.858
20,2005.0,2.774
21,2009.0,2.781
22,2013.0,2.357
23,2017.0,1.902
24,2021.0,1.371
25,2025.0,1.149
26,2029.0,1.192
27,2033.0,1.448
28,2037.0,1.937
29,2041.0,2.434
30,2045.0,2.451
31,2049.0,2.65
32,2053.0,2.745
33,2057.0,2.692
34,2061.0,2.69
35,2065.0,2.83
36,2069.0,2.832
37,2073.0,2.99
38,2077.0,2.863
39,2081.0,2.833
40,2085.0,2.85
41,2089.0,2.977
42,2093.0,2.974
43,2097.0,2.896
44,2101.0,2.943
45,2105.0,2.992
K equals 9.25 min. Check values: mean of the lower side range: 2.96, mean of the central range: 1.53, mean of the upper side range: 2.75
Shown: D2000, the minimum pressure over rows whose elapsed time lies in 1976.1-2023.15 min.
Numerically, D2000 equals 1.371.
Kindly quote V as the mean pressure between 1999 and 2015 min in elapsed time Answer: 2.69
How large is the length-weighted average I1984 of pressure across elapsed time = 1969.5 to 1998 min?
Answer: 2.9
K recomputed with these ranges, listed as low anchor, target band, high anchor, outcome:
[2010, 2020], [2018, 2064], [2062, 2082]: 7.60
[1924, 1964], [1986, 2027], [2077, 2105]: 3.73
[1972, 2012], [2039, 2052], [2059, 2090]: 1.52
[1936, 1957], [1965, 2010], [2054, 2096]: -3.92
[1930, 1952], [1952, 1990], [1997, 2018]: -1.44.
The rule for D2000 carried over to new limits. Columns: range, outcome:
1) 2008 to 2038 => 1.149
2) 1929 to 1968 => 2.392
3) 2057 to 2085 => 2.69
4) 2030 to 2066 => 1.448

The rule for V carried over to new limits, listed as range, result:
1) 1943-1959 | 2.47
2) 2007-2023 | 2.1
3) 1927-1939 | 2.62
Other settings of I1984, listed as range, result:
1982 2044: 2.29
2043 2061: 2.64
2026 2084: 2.45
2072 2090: 2.89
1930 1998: 2.68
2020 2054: 1.92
